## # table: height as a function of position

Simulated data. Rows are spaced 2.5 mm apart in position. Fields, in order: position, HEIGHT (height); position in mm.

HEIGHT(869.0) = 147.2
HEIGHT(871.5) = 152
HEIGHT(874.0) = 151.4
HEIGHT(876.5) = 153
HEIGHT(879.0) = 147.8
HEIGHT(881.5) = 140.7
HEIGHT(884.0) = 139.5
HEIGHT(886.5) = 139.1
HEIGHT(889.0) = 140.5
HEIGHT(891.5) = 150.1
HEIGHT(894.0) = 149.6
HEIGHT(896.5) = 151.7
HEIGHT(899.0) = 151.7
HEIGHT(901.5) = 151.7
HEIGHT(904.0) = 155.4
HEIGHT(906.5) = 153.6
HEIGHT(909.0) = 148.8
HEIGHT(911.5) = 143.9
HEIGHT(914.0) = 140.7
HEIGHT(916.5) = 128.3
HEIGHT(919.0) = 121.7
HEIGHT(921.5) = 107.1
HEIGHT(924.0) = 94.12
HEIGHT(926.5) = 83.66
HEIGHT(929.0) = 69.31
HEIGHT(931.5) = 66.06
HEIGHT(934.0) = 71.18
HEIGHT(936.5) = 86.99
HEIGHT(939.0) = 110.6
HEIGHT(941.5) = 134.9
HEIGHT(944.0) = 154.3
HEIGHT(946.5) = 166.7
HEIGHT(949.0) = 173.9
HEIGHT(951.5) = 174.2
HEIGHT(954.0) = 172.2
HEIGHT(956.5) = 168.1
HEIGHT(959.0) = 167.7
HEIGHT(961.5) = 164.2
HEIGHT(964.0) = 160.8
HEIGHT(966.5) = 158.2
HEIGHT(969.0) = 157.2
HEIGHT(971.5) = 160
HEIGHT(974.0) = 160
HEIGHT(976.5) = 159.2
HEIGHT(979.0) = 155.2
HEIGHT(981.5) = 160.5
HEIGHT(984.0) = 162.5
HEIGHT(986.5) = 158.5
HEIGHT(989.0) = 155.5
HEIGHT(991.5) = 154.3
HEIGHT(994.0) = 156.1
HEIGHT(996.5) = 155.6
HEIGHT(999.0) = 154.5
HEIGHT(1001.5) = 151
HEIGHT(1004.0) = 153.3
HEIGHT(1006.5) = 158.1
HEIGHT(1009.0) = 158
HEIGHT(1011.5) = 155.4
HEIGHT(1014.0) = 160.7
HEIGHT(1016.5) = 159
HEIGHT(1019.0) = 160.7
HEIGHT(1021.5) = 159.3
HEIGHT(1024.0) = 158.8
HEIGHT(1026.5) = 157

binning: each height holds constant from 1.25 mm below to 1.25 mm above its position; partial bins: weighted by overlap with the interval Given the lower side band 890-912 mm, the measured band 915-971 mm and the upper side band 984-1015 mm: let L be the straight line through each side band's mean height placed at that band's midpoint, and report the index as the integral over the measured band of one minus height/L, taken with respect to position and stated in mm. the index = 7.8 mm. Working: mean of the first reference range 151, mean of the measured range 132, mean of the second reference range 156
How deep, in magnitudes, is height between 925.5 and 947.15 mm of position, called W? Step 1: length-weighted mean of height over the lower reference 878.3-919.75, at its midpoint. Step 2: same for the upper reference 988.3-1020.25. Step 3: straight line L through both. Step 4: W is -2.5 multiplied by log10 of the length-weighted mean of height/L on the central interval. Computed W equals 0.40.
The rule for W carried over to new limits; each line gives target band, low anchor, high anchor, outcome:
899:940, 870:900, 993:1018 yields 0.28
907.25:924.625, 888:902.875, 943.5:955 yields 0.22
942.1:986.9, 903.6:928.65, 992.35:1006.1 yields -0.15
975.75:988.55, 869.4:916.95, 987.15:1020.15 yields -0.03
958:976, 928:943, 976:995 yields -0.21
